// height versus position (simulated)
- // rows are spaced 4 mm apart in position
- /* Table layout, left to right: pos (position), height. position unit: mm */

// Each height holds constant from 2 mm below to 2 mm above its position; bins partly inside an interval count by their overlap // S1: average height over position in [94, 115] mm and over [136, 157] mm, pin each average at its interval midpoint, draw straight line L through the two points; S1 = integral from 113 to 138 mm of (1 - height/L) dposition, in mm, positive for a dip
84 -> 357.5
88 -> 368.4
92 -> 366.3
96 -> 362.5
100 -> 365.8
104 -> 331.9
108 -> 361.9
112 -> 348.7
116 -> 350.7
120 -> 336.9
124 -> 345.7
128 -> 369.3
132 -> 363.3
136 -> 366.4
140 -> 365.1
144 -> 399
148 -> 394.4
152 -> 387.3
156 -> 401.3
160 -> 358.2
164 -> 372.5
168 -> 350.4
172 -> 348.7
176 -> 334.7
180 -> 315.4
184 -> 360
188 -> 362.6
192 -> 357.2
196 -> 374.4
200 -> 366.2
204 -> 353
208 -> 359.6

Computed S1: 1.0 mm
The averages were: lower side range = 354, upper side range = 387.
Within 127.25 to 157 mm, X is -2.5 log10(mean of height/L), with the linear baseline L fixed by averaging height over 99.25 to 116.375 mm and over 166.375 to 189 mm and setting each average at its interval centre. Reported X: -0.098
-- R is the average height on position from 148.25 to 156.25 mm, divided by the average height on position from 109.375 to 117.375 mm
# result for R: 1.12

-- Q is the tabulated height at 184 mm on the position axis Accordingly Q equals 360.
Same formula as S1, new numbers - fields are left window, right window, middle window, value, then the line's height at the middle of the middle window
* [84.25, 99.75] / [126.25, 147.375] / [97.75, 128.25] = 1.5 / 369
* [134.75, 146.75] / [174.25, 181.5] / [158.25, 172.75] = -0.6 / 343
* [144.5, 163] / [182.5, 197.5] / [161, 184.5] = 1.7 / 374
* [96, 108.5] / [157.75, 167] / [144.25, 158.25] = -1.2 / 363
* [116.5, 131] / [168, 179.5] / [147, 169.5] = -2.2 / 343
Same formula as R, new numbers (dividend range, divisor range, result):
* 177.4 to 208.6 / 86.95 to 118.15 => 1.00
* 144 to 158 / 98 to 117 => 1.12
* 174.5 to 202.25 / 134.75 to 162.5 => 0.92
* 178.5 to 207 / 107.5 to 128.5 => 1.02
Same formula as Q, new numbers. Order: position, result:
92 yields 366.3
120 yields 336.9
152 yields 387.3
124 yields 345.7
